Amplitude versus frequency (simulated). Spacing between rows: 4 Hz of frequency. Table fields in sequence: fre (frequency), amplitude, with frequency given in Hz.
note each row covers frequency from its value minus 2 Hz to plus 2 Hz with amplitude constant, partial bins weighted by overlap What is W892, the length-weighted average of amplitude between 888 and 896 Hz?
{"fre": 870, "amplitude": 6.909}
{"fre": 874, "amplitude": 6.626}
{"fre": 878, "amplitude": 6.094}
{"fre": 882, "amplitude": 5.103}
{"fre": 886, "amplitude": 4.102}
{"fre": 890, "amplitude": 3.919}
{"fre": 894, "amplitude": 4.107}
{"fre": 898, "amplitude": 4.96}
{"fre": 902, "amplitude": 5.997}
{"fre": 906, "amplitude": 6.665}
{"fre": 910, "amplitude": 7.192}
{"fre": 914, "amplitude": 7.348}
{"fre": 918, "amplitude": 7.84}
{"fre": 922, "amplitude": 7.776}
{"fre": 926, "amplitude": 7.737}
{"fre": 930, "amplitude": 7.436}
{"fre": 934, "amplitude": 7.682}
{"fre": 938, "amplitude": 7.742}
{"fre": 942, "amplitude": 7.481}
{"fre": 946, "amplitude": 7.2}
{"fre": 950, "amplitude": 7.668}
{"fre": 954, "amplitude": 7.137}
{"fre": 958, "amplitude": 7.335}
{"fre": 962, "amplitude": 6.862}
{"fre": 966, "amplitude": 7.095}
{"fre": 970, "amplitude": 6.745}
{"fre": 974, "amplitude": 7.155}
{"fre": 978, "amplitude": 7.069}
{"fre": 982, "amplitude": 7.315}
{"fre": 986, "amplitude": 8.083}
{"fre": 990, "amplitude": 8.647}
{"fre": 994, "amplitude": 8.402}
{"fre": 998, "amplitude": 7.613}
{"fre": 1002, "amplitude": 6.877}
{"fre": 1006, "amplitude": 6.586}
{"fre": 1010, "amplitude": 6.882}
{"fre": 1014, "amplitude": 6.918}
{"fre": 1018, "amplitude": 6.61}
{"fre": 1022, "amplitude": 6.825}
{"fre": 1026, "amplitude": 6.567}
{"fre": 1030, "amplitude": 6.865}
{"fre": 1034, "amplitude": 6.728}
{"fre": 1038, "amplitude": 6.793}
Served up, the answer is 4.01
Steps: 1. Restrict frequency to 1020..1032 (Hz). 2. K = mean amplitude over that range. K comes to 6.75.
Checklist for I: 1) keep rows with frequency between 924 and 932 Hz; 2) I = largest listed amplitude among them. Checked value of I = 7.737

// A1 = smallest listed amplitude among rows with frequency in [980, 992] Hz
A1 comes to 7.315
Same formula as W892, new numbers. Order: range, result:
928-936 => 7.56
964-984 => 7.08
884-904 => 4.62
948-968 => 7.22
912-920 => 7.59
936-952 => 7.52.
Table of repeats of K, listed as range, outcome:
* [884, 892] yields 4.01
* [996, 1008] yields 7.03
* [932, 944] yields 7.64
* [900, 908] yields 6.33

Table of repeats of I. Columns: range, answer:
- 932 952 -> 7.742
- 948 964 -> 7.668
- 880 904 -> 5.997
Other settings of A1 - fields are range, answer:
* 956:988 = 6.745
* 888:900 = 3.919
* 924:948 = 7.2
